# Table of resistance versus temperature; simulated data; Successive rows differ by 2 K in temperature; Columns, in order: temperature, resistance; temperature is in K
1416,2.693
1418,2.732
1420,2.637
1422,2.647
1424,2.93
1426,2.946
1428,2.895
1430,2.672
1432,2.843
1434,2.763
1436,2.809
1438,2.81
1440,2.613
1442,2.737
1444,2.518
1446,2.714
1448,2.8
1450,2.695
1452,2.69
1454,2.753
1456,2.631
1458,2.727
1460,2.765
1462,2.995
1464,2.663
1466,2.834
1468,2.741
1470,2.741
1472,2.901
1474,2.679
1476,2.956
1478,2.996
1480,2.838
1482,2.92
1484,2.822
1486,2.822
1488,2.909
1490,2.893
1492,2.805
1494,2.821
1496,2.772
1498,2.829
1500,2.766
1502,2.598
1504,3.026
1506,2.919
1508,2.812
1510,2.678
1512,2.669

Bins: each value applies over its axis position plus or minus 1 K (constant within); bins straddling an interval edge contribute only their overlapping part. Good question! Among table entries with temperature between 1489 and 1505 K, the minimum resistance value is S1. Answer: 2.598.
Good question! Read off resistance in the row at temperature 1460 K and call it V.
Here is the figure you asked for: 2.765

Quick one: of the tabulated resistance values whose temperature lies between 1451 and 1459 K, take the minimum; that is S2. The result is 2.631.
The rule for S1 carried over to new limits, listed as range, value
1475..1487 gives 2.822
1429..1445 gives 2.518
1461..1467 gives 2.663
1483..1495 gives 2.805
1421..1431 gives 2.647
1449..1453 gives 2.69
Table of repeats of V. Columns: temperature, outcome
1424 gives 2.93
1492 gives 2.805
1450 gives 2.695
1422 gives 2.647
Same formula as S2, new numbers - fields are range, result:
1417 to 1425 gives 2.637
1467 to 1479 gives 2.679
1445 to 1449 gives 2.714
